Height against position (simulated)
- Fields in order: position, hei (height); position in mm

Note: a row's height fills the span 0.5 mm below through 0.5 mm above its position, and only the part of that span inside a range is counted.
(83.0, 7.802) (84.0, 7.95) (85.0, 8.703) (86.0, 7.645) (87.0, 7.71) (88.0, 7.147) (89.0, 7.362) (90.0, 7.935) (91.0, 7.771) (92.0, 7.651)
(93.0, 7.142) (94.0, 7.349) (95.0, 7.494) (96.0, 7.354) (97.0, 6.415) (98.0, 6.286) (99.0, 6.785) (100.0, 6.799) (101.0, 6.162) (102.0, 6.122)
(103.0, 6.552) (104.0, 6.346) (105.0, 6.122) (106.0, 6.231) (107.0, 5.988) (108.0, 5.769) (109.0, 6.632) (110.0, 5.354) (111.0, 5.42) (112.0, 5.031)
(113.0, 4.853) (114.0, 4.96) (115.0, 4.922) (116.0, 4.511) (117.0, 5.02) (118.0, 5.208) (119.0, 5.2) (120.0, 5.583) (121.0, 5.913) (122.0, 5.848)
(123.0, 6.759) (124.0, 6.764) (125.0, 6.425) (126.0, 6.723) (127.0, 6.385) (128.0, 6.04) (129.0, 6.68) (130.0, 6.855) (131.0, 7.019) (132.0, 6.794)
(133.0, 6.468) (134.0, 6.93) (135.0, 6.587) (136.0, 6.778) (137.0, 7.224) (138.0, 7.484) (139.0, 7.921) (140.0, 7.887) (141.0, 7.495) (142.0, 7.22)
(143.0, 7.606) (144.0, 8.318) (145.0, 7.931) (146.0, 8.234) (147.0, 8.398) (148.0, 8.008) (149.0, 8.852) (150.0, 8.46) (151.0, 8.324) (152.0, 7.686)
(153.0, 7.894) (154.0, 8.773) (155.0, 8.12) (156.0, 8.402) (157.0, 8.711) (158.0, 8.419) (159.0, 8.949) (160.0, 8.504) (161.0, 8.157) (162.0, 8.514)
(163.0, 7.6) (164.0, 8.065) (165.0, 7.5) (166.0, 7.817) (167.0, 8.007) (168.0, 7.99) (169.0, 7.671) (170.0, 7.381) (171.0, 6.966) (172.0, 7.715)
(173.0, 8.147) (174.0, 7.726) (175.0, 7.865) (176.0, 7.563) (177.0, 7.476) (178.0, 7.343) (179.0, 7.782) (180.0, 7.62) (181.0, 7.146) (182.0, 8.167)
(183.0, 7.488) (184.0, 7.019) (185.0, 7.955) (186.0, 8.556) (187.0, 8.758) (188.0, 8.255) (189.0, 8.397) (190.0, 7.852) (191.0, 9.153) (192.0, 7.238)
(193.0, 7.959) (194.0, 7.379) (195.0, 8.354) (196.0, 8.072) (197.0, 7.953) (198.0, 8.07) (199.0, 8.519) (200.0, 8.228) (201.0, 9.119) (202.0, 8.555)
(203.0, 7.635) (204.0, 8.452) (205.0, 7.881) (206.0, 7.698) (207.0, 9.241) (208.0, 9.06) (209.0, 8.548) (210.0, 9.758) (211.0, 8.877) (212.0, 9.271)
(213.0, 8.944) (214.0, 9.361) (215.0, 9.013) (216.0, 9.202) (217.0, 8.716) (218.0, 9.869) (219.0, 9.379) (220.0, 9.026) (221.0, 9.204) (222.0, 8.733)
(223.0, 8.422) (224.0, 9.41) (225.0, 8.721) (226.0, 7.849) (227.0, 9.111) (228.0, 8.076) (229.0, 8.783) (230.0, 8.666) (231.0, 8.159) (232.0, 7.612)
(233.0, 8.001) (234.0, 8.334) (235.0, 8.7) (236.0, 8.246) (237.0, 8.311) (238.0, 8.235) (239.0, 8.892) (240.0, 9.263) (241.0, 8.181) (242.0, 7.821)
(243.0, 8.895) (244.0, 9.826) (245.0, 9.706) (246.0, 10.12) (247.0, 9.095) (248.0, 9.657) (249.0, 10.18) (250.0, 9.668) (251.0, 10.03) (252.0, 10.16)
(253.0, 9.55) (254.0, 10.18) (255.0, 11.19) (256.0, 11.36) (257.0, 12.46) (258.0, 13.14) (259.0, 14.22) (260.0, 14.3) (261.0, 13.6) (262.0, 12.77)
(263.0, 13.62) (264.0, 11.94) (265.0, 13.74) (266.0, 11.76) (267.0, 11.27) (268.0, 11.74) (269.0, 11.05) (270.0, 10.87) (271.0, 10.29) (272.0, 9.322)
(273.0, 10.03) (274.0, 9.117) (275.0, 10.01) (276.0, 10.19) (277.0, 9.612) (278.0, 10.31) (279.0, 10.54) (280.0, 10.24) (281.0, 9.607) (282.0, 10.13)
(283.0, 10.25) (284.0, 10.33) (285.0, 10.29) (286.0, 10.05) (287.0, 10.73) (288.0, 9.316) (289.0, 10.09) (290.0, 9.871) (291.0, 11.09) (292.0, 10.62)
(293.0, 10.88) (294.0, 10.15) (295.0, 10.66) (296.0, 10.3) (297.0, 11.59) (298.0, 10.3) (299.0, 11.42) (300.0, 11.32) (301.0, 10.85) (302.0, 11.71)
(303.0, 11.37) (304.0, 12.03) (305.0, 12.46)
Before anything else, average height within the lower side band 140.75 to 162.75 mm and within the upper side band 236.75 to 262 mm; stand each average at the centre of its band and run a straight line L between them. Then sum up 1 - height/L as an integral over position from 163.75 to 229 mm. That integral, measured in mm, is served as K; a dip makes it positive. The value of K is 6.6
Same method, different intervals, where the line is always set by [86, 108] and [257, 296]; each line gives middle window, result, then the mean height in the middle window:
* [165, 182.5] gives 1.98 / 7.66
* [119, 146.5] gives 2.82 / 6.93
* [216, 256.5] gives 4.02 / 9.08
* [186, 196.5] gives 1.02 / 8.16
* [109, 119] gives 2.96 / 5.12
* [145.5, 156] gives -0.21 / 8.28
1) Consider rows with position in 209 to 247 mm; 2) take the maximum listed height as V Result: 10.12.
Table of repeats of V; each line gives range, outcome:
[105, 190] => 8.949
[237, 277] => 14.3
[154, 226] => 9.869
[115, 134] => 7.019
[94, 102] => 7.494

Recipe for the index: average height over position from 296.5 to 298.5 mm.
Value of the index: 10.9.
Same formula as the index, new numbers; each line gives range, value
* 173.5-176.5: 7.72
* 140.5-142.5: 7.36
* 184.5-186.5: 8.26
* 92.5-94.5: 7.25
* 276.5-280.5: 10.2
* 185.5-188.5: 8.52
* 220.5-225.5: 8.9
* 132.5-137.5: 6.8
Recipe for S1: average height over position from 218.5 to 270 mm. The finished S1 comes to 10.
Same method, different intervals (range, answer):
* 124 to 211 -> 7.86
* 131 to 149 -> 7.51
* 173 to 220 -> 8.32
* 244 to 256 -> 10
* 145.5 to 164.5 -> 8.32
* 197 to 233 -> 8.7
